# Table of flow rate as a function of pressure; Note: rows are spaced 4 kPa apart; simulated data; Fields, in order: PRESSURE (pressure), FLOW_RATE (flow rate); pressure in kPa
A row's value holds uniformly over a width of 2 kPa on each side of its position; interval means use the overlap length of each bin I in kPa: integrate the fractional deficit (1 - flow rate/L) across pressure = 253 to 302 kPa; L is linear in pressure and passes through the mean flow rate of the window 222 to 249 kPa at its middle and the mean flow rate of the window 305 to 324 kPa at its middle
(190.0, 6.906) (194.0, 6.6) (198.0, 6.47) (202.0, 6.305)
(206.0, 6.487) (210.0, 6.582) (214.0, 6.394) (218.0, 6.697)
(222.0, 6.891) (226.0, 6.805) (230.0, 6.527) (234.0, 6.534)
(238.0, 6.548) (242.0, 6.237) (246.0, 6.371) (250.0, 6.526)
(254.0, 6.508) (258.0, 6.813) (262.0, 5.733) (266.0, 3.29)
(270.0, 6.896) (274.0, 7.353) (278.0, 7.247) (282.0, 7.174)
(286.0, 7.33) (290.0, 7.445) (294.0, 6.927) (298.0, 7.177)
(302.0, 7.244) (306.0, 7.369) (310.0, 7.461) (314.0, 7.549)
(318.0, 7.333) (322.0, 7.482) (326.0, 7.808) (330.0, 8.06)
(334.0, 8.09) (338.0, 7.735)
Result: 2.4 kPa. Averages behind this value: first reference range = 6.53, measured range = 6.68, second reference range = 7.44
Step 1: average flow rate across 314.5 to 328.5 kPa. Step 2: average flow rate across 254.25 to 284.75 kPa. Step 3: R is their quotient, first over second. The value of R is 1.18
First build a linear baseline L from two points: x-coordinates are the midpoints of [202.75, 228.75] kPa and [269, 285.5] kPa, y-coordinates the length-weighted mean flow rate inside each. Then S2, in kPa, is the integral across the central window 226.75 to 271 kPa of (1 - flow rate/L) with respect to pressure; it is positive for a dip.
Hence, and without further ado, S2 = 4.7 kPa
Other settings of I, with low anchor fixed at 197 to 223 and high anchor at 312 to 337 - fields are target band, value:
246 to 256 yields 0.7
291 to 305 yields 0.5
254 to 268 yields 3.2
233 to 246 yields 0.8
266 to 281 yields 1.1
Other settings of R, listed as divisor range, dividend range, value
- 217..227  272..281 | 1.07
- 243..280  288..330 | 1.18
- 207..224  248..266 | 0.91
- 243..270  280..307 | 1.21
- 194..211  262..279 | 0.94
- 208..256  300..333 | 1.15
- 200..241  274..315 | 1.11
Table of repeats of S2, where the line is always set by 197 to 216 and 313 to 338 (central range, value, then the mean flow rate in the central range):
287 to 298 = 0.3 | 7.2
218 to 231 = -0.2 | 6.75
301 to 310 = 0.2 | 7.35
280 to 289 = 0.0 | 7.27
